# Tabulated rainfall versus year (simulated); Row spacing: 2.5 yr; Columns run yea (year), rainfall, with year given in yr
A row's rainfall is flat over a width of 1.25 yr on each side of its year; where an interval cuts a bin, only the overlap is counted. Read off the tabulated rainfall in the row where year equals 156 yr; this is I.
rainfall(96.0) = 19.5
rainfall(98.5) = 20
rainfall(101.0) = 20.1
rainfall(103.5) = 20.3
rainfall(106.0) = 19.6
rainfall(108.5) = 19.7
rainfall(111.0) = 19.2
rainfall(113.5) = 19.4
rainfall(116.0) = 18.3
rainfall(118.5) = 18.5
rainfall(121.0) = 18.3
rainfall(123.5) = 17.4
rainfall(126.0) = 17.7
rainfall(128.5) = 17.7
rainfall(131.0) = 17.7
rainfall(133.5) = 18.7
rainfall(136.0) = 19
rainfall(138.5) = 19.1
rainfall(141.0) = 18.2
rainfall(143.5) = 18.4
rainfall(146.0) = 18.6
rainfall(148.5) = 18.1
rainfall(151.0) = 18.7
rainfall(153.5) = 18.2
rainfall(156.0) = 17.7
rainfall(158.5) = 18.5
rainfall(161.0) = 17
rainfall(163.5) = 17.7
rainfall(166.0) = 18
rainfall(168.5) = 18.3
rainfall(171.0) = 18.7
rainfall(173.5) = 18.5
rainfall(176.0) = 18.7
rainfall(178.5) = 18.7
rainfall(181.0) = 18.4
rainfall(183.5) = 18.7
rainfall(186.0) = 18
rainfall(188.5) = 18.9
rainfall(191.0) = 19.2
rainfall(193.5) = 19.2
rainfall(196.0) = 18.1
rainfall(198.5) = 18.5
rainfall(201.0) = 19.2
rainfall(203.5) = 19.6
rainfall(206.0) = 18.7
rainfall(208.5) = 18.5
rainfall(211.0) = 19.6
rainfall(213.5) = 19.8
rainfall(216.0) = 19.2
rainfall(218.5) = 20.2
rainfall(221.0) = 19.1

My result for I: 17.7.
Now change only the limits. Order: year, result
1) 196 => 18.1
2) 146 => 18.6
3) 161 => 17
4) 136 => 19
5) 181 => 18.4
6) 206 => 18.7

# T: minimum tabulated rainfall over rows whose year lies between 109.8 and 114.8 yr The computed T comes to 19.2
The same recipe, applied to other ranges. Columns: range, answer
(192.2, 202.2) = 18.1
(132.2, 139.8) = 18.7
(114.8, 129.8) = 17.4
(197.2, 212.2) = 18.5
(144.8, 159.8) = 17.7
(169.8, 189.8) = 18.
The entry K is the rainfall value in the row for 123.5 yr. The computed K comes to 17.4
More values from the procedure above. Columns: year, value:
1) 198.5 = 18.5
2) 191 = 19.2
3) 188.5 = 18.9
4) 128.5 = 17.7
